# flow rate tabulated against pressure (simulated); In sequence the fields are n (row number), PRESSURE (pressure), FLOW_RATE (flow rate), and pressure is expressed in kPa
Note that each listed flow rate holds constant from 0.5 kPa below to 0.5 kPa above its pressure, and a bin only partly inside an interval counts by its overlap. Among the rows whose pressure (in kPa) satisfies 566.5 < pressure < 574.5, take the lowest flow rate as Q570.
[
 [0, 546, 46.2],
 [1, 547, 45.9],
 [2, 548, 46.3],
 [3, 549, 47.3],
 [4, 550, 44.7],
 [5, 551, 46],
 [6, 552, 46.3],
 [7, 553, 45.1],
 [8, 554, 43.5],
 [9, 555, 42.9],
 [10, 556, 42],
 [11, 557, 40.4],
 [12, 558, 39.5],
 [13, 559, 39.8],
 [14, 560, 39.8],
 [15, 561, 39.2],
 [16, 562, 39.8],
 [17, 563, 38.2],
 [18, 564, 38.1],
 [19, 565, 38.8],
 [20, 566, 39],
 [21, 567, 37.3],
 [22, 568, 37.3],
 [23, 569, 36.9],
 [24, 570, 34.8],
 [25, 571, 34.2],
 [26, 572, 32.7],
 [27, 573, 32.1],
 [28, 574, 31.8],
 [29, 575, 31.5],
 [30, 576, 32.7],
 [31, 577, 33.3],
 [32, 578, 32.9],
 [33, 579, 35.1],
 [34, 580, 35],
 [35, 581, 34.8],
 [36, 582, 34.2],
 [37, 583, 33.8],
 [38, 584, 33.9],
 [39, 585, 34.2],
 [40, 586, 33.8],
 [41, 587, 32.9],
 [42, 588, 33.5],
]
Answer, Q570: 31.8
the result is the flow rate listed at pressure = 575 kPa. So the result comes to 31.5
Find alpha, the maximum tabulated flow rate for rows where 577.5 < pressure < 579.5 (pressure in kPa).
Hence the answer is 35.1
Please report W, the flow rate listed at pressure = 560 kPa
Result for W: 39.8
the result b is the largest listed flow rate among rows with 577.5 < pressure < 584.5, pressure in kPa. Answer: 35.1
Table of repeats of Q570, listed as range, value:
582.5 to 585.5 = 33.8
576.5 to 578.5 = 32.9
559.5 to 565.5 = 38.1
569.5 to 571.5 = 34.2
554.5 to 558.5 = 39.5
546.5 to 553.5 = 44.7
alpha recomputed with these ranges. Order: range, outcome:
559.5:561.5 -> 39.8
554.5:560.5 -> 42.9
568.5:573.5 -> 36.9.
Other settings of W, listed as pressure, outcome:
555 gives 42.9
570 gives 34.8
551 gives 46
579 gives 35.1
